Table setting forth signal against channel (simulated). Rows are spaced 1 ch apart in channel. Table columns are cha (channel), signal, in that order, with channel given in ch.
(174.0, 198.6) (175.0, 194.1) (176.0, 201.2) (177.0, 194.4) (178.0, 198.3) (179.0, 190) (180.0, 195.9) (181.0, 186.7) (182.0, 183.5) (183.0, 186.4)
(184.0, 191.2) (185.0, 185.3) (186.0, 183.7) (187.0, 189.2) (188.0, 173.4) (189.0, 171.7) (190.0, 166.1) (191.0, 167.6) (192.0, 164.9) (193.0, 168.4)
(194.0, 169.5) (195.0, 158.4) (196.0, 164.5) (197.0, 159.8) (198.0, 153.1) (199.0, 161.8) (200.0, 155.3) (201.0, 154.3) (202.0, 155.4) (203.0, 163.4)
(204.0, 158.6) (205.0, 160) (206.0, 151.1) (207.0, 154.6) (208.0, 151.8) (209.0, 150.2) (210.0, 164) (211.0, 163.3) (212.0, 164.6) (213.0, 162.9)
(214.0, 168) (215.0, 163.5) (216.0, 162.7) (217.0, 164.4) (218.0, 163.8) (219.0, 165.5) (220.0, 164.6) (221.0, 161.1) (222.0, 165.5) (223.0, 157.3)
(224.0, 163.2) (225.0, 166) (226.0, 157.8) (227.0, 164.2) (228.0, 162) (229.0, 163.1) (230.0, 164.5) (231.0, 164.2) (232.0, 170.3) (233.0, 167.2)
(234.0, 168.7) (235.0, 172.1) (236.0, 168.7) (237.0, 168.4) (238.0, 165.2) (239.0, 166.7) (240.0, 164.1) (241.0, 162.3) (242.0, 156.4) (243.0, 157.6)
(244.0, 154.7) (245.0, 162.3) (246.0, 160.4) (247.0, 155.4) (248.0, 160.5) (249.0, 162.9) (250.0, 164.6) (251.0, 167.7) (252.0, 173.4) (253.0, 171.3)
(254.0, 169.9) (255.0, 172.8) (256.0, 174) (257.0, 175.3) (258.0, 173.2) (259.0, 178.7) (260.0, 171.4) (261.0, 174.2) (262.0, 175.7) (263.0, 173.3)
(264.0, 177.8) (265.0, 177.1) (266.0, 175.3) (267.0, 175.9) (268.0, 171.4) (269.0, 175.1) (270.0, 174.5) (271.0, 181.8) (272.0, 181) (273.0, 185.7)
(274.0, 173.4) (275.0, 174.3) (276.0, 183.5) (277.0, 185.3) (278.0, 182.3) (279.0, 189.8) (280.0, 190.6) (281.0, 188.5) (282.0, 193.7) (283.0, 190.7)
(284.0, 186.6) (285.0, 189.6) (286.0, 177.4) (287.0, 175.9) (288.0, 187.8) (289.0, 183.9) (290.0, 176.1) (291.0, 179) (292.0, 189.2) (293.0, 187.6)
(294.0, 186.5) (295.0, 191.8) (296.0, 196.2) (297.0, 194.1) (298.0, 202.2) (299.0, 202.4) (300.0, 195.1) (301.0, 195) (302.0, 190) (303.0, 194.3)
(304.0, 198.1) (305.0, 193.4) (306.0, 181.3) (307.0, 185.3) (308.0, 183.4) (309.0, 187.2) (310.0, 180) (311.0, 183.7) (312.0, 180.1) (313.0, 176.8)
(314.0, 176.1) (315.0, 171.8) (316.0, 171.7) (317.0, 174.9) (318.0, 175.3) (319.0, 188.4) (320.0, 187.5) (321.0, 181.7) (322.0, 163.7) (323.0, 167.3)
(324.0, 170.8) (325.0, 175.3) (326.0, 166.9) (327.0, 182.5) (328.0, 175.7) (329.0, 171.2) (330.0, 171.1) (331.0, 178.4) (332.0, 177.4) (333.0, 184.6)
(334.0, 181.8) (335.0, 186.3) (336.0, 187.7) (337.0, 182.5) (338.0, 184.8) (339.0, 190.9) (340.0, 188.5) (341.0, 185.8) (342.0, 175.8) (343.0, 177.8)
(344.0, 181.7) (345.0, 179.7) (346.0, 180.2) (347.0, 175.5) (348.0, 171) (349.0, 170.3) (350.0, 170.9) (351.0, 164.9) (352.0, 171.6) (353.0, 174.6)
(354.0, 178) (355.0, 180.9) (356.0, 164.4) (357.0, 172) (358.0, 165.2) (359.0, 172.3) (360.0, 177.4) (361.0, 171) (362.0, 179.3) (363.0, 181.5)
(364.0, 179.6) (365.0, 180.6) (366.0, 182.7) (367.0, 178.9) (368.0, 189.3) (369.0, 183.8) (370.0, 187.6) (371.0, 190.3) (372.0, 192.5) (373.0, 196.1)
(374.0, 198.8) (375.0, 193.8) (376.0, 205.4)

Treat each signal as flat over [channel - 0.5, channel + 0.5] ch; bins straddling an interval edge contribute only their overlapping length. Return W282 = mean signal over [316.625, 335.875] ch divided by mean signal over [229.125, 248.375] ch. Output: 1.1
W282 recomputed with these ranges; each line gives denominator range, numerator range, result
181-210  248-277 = 1.05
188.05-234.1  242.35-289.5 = 1.08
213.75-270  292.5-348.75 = 1.09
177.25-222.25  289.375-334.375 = 1.09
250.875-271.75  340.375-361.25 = 1.00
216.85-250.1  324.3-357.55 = 1.09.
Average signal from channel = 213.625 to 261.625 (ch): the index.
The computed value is 166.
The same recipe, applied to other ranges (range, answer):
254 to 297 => 181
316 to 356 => 178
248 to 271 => 173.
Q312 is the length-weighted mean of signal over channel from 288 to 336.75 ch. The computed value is 183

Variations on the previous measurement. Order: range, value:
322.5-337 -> 177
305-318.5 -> 180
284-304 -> 189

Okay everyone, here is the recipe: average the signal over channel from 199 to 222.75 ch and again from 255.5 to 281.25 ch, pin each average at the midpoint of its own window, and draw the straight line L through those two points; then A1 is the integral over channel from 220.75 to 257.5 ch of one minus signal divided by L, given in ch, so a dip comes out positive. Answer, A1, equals 0.9 ch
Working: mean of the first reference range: 160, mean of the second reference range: 178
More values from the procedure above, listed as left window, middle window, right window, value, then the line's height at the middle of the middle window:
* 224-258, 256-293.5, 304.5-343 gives -2.04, 171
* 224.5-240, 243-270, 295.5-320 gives 0.40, 173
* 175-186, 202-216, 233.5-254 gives 1.51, 179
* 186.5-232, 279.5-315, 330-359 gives -3.08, 173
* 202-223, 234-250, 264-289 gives 0.73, 171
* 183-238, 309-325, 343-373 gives -0.25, 174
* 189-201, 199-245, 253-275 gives 1.54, 168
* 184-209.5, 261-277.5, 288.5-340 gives -0.15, 176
